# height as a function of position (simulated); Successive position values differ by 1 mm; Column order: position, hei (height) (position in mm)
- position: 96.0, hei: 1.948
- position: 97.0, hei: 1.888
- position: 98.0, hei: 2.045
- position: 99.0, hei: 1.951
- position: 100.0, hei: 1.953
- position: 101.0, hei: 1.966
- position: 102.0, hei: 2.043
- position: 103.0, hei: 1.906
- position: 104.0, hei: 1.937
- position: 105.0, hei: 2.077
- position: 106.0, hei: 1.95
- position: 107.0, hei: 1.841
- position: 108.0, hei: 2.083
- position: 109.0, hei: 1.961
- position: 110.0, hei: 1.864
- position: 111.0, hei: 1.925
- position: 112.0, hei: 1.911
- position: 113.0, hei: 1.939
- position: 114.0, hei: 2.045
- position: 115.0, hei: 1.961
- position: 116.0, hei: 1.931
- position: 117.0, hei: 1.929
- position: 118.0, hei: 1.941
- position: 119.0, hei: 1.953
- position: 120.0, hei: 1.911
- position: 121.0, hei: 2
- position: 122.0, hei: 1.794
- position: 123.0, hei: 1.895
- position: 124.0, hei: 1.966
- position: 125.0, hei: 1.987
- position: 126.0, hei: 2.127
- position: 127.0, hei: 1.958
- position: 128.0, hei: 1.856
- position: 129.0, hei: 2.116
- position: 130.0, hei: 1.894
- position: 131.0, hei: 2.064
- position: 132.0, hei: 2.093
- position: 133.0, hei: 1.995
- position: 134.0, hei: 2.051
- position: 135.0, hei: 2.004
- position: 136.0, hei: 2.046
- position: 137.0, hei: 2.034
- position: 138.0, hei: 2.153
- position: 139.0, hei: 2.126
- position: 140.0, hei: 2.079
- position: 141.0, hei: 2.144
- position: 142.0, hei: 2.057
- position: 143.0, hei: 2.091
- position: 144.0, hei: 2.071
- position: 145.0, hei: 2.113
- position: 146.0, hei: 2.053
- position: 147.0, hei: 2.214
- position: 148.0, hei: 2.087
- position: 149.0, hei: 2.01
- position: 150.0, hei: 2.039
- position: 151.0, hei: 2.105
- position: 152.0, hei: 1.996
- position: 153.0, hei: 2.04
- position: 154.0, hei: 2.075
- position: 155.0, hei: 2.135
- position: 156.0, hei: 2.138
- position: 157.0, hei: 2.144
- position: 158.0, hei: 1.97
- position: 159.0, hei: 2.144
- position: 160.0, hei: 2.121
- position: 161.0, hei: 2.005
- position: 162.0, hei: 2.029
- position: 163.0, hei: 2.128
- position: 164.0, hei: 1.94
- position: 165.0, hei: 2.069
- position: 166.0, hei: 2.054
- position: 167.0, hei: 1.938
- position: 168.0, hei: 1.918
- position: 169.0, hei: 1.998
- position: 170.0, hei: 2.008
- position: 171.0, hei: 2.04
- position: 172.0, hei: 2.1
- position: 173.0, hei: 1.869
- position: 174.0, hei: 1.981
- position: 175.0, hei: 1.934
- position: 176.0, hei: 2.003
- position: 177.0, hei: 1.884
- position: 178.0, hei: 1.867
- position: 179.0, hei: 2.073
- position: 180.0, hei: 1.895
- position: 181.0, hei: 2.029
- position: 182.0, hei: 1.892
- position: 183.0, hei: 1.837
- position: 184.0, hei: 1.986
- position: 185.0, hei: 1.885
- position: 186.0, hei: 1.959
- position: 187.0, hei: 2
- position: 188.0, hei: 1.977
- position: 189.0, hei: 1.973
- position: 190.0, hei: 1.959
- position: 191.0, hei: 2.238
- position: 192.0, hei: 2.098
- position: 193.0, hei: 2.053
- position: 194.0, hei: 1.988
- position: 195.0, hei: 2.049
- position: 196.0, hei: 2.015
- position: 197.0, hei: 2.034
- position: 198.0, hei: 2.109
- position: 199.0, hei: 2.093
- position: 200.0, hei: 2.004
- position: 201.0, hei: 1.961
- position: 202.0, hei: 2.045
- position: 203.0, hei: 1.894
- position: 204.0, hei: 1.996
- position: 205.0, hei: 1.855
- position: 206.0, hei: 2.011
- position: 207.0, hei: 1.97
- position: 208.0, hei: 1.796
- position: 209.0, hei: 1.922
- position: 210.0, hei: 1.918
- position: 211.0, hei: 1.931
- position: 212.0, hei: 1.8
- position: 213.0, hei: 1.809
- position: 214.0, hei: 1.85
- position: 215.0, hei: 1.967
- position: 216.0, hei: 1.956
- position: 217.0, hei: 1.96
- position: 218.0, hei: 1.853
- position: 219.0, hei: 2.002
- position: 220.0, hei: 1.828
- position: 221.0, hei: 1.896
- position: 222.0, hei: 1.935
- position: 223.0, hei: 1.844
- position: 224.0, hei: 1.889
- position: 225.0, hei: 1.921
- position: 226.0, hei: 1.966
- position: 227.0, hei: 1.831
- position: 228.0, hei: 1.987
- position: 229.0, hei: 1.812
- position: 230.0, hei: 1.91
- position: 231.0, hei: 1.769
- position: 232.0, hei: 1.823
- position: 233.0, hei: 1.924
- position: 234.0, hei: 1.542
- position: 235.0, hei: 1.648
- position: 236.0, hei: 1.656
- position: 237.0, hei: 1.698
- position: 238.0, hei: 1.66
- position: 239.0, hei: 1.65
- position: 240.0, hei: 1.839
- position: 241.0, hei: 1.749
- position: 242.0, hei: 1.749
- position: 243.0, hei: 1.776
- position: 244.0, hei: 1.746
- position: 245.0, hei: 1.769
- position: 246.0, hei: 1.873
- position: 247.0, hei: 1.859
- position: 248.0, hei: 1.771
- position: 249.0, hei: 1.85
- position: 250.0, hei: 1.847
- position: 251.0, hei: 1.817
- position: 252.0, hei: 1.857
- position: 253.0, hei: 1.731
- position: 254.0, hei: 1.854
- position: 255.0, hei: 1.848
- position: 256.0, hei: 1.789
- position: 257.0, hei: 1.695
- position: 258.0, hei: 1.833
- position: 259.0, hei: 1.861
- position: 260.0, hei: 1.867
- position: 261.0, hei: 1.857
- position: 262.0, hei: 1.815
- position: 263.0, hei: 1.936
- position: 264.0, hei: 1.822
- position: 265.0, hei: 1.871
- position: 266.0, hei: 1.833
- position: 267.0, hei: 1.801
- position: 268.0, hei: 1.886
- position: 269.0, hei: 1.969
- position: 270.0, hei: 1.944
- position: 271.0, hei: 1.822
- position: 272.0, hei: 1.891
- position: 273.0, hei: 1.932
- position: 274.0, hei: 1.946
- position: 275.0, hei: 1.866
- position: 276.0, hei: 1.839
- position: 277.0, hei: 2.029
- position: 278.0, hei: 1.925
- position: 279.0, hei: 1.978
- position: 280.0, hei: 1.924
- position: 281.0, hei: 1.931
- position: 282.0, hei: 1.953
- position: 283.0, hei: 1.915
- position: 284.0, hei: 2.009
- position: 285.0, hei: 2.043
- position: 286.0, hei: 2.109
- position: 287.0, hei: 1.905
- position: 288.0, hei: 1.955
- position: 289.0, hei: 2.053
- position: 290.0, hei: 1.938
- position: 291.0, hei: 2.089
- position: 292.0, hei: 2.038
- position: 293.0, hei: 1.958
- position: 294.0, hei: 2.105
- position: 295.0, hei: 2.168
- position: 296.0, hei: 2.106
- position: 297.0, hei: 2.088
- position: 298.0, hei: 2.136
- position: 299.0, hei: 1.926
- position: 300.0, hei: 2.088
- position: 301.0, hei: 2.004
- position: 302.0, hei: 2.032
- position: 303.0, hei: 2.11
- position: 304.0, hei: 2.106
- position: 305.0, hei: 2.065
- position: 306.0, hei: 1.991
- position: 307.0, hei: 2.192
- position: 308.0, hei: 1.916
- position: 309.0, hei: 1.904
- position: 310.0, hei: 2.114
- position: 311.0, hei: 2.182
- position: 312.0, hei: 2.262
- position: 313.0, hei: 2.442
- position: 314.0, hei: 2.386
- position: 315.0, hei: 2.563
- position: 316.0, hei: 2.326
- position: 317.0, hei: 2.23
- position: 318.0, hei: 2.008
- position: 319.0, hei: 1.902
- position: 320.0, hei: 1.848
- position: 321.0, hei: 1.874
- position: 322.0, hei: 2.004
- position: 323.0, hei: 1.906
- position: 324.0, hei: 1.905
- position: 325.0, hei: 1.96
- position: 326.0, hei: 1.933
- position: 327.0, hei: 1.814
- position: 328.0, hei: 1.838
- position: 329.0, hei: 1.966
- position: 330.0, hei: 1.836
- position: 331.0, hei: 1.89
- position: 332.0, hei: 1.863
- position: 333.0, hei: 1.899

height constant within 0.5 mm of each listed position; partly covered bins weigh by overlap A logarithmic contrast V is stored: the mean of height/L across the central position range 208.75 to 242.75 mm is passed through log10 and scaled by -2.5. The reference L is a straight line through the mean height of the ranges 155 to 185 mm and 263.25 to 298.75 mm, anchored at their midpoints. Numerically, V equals 0.08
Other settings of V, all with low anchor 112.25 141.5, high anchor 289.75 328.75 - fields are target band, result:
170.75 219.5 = 0.03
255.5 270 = 0.11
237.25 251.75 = 0.15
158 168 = -0.01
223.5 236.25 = 0.12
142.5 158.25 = -0.04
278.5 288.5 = 0.04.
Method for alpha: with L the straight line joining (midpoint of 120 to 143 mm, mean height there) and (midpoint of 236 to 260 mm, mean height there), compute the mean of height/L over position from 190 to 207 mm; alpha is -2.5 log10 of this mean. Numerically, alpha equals -0.077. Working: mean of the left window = 2.02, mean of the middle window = 2.02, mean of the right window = 1.79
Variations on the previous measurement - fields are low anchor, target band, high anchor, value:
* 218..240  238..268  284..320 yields 0.058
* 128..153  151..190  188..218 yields 0.010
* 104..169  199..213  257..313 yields 0.038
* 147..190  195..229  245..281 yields 0.004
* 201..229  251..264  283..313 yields 0.091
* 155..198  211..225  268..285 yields 0.046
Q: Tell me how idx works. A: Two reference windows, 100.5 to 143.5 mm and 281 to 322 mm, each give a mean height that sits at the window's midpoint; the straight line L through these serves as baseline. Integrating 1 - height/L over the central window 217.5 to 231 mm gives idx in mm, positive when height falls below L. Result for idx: 1.0 mm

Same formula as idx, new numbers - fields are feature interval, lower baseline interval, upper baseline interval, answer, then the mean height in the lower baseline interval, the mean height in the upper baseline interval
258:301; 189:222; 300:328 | 1.73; 1.96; 2.07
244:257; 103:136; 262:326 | 1.22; 1.97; 2.01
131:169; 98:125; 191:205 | -1.53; 1.95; 2.03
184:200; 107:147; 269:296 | -0.28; 2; 1.97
